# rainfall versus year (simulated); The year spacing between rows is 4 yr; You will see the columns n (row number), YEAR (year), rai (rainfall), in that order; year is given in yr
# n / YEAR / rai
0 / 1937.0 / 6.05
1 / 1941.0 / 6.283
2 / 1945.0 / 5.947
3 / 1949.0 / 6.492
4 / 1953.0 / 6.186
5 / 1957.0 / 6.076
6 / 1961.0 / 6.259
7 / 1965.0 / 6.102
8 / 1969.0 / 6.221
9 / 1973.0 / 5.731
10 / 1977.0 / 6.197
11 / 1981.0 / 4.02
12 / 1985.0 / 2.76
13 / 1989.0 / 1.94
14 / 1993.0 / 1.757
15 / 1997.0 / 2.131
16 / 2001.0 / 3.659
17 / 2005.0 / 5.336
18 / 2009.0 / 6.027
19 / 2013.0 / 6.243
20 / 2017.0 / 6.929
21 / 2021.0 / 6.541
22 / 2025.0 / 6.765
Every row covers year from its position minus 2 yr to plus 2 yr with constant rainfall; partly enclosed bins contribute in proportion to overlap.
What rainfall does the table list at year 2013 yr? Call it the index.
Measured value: 6.243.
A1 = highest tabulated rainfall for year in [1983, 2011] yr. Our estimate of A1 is 6.027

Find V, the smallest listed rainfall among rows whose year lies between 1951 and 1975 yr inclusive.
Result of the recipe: 5.731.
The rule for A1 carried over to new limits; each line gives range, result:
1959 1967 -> 6.259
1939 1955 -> 6.492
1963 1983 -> 6.221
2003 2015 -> 6.243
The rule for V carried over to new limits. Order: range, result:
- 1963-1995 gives 1.757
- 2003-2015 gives 5.336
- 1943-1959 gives 5.947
